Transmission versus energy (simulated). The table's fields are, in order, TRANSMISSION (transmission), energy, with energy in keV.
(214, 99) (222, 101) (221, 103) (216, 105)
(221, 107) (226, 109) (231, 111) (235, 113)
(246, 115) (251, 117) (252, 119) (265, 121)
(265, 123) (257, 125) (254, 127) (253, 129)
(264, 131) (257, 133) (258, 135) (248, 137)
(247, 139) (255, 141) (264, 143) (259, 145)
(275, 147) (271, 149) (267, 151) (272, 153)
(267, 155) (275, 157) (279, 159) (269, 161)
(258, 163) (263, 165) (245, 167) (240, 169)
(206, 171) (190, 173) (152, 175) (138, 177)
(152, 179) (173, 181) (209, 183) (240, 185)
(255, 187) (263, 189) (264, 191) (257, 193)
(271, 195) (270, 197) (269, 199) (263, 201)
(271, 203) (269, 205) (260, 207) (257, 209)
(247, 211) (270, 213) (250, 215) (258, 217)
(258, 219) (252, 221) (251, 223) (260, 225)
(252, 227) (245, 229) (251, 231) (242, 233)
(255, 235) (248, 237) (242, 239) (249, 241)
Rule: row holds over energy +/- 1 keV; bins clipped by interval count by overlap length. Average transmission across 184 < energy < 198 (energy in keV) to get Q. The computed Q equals 260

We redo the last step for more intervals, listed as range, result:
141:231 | 247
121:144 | 257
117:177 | 251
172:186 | 179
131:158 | 263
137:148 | 259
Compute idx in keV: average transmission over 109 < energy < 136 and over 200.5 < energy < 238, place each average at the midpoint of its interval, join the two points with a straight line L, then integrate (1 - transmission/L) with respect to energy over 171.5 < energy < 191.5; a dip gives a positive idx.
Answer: 4.1 keV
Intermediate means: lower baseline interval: 252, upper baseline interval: 256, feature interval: 202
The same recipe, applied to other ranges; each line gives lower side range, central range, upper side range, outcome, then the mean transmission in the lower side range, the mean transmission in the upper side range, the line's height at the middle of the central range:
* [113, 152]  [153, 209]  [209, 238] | 3.23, 258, 253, 255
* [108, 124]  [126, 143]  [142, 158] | 0.23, 246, 269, 259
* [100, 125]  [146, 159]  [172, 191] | -3.33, 238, 200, 216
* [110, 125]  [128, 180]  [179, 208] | 1.29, 250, 249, 249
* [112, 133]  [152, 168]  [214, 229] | -0.75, 254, 254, 254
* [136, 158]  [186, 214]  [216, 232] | -0.73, 264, 253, 257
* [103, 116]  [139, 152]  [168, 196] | -2.46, 229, 215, 222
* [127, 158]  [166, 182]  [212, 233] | 4.44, 262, 254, 259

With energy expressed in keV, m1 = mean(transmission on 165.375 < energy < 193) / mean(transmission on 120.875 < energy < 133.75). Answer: 0.82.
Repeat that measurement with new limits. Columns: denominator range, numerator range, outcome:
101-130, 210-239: 1.04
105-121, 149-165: 1.13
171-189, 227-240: 1.28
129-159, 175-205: 0.89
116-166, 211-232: 0.97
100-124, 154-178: 0.98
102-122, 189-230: 1.10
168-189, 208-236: 1.28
